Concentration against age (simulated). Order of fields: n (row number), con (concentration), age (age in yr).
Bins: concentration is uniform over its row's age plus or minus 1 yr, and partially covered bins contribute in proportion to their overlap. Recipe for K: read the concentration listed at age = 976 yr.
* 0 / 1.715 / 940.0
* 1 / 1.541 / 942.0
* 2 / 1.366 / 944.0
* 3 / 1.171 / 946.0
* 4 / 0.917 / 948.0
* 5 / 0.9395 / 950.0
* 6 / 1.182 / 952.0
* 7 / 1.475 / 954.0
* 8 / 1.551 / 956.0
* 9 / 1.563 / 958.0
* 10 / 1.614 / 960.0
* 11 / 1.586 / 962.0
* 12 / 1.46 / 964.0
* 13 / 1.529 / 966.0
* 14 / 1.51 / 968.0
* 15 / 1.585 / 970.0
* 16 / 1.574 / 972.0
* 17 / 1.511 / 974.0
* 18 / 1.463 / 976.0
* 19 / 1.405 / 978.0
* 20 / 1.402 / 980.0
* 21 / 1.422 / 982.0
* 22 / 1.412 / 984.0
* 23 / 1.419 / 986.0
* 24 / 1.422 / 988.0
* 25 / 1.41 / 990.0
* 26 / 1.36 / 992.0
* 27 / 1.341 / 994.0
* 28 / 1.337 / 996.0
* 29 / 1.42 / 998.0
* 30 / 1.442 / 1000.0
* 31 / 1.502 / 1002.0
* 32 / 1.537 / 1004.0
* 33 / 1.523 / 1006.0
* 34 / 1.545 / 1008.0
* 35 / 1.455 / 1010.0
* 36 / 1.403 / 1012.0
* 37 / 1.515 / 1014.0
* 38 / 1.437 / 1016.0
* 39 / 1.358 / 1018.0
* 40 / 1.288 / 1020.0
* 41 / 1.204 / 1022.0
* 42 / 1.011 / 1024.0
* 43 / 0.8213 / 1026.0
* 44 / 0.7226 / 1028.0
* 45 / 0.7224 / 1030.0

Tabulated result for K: 1.463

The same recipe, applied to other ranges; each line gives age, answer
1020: 1.288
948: 0.917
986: 1.419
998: 1.42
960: 1.614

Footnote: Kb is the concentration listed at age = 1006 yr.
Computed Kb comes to 1.523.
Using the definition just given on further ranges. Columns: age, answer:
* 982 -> 1.422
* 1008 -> 1.545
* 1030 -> 0.7224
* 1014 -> 1.515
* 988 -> 1.422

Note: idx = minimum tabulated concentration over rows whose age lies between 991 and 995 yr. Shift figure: 1.341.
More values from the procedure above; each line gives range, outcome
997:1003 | 1.42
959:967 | 1.46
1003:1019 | 1.358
